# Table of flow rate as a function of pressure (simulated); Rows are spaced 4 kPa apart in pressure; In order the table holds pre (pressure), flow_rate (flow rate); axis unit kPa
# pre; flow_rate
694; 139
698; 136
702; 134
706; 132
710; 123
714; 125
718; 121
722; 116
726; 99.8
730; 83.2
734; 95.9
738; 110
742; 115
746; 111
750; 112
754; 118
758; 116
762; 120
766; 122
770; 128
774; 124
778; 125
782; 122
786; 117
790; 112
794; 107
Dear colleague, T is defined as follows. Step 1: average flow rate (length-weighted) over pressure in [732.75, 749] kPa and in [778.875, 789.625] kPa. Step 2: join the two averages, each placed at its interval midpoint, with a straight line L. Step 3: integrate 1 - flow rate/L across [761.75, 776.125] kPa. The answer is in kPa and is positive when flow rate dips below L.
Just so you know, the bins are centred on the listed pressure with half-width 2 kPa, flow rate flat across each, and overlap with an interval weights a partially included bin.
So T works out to -1.07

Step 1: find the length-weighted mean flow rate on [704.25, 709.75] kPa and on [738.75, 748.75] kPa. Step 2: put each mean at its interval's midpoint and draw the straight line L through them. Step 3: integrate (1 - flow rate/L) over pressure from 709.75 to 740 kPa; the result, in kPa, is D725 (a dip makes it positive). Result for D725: 3.2 kPa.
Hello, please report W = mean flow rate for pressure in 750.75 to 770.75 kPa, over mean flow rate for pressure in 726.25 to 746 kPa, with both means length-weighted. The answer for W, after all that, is 1.18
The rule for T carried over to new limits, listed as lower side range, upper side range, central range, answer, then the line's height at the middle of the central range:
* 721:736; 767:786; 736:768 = -1.5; 110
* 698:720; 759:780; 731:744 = 2.1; 126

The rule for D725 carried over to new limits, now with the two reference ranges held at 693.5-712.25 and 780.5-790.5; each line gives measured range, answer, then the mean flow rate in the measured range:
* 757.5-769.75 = 0.0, 121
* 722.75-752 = 5.0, 104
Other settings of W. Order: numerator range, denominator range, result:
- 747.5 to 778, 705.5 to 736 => 1.08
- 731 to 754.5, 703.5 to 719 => 0.86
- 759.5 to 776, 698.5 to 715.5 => 0.95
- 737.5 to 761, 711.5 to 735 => 1.06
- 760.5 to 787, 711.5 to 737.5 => 1.14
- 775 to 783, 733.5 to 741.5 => 1.16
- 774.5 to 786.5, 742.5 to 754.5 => 1.08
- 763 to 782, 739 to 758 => 1.09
